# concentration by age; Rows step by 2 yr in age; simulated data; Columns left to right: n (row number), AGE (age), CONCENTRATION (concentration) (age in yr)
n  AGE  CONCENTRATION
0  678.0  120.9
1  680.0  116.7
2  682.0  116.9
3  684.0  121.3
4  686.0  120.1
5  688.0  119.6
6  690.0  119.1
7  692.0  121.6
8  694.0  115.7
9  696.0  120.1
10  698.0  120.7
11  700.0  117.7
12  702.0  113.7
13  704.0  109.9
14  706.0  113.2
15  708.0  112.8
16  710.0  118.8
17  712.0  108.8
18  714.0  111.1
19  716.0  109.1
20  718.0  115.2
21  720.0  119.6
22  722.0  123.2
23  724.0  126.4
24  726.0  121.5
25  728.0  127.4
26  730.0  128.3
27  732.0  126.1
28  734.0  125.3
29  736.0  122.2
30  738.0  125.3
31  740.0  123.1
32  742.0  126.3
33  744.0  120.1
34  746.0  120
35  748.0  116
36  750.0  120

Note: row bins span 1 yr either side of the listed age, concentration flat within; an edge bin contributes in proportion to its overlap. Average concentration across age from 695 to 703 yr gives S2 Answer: 118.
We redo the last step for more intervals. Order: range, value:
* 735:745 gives 123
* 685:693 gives 120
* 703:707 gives 112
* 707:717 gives 112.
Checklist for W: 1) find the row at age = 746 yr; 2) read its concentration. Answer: 120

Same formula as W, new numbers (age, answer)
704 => 109.9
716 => 109.1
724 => 126.4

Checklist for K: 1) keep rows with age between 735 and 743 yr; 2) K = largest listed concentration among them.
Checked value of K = 126.3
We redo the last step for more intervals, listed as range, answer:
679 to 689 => 121.3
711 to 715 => 111.1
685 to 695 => 121.6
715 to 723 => 123.2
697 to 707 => 120.7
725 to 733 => 128.3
